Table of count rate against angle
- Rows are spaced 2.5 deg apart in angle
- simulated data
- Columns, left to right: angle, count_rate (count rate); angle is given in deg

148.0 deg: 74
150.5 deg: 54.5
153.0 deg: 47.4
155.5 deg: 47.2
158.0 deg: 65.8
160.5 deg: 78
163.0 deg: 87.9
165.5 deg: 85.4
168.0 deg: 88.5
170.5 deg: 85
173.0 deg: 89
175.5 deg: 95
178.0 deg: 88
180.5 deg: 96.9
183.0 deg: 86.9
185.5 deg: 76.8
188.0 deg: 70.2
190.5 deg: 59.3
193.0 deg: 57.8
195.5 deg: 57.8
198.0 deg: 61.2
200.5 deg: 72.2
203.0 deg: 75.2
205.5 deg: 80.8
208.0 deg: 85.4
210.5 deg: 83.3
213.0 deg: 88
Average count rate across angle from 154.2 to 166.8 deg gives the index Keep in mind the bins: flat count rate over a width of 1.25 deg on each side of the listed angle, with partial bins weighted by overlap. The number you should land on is 72.8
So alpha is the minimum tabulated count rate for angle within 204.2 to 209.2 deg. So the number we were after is 80.8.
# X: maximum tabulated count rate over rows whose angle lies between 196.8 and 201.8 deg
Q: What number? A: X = 72.2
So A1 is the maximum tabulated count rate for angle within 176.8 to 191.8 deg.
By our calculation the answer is 96.9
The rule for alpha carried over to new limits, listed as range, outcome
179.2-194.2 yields 57.8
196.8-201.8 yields 61.2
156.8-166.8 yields 65.8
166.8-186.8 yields 76.8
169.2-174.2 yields 85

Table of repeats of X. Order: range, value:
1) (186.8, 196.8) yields 70.2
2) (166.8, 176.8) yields 95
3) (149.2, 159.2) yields 65.8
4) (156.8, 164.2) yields 87.9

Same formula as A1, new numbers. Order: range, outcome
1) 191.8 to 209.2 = 85.4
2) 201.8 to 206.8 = 80.8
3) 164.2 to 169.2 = 88.5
